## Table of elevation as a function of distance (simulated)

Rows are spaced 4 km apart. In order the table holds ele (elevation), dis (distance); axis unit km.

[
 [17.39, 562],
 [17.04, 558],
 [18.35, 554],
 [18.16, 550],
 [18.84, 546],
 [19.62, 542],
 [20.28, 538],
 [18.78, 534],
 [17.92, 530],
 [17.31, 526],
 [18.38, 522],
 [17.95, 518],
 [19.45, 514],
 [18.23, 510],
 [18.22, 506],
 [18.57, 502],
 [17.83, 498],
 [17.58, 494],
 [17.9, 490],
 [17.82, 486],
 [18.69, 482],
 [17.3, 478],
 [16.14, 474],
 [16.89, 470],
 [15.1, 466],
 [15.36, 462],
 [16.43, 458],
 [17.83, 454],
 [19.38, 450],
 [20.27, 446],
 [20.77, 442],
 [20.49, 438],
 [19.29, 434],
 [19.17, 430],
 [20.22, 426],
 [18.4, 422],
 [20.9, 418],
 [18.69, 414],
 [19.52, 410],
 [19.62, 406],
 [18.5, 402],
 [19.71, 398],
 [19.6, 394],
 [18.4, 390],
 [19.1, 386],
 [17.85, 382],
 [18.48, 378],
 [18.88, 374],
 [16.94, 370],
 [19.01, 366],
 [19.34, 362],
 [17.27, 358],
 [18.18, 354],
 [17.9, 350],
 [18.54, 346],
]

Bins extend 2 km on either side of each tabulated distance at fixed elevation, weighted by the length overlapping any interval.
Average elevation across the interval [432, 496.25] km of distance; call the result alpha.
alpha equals 18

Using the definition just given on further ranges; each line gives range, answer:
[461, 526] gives 17.6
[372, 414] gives 19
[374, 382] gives 18.4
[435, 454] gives 19.9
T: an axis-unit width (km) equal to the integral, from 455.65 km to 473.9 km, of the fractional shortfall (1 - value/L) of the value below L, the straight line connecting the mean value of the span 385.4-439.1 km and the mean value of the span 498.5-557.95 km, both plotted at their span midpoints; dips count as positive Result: 2.87 km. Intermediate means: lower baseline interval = 19.4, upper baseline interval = 18.5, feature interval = 16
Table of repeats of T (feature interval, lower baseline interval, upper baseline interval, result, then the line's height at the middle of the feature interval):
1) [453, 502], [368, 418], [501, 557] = 4.06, 18.7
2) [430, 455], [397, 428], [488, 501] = -1.13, 18.8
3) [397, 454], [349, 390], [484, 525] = -4.13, 18.3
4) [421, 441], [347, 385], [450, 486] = -2.57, 17.4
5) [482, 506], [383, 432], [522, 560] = 0.94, 18.8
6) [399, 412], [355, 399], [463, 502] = -0.74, 18.2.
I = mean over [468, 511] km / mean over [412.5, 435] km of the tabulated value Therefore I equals 0.91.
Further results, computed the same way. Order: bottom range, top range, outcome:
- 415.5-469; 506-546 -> 1.00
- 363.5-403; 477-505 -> 0.96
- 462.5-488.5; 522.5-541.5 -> 1.10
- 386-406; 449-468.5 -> 0.87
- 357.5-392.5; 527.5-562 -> 1.01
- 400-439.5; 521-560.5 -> 0.95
